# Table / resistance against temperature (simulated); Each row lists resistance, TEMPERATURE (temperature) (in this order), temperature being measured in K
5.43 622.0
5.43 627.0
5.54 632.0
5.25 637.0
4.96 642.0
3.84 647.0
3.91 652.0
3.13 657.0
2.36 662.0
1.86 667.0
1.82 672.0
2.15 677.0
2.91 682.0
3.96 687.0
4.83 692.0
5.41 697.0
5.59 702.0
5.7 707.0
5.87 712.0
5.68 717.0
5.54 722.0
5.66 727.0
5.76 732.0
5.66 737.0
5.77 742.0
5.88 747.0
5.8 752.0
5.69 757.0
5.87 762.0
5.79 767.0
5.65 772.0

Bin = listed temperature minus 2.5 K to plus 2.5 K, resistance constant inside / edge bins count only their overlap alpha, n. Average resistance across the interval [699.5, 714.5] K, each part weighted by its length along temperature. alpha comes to 5.72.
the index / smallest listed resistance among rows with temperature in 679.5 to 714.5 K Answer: 2.91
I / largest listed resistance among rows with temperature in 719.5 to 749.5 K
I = 5.88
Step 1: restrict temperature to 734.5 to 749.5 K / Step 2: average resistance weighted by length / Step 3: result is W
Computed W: 5.77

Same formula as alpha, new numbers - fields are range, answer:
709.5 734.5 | 5.7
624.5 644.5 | 5.29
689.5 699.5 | 5.12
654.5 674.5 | 2.29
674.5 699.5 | 3.85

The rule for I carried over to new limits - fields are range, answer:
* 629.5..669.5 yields 5.54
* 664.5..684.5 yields 2.91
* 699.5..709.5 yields 5.7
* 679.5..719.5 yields 5.87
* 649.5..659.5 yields 3.91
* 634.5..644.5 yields 5.25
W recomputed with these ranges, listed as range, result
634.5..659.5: 4.22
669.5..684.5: 2.29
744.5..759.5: 5.79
